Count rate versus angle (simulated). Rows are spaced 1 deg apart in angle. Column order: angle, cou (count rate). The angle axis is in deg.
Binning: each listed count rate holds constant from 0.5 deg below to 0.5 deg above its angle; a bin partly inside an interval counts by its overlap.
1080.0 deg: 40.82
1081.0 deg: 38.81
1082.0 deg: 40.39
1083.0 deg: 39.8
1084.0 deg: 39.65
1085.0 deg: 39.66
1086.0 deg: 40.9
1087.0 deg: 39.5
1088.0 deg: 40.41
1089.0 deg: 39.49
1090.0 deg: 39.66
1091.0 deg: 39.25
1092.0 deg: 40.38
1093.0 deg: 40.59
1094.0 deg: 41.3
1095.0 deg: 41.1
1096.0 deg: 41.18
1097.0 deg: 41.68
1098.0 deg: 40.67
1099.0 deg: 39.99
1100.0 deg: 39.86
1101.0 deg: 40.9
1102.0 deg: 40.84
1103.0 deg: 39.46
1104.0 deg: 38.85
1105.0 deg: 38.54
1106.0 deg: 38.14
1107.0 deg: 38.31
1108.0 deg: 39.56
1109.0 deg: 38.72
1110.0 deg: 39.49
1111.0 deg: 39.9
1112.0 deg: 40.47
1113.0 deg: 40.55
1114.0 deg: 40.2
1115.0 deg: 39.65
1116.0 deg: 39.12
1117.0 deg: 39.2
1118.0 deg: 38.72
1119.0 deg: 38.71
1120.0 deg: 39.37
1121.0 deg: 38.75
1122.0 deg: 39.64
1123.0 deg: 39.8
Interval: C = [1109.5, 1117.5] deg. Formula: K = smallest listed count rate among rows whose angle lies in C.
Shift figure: 39.12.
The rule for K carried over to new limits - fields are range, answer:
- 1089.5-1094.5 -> 39.25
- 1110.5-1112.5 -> 39.9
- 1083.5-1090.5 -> 39.49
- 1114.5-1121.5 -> 38.71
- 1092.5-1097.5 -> 40.59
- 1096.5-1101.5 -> 39.86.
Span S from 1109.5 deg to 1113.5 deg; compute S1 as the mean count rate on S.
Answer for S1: 40.1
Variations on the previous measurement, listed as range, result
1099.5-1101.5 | 40.4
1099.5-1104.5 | 40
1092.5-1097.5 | 41.2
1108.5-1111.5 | 39.4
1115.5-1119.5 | 38.9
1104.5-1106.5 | 38.3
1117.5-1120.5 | 38.9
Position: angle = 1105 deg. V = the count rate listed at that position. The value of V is 38.54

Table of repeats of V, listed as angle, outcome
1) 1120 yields 39.37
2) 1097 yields 41.68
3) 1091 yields 39.25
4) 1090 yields 39.66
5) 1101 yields 40.9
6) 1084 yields 39.65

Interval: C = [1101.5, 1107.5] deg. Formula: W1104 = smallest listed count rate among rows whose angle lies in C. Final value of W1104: 38.14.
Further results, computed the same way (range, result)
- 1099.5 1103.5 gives 39.46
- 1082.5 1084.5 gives 39.65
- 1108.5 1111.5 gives 38.72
